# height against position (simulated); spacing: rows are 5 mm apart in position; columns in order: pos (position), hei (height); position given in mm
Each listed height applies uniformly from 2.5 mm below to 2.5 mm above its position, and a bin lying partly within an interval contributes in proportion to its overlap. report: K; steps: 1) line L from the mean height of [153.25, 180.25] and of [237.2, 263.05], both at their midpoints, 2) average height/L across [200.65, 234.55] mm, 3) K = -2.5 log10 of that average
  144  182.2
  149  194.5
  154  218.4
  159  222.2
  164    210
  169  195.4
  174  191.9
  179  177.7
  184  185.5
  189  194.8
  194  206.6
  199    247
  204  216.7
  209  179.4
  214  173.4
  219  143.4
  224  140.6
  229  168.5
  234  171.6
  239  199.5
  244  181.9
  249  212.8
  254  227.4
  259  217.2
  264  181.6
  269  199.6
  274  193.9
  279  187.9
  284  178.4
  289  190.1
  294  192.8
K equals 0.19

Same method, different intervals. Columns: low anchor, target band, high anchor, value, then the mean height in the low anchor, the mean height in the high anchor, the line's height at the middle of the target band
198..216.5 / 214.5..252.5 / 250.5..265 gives 0.18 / 201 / 212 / 206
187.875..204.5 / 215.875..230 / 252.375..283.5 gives 0.37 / 218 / 199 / 211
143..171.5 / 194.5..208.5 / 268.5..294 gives -0.11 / 205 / 190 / 199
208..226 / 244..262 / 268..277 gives -0.17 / 158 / 196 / 183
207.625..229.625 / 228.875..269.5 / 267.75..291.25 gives -0.13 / 159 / 189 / 175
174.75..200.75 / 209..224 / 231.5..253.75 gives 0.24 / 200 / 195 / 198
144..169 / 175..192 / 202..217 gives 0.06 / 207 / 187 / 197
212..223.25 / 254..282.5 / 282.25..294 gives -0.12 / 155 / 186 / 178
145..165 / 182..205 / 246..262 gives 0.01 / 209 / 217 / 212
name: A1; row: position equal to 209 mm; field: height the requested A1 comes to 179.4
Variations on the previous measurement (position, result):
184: 185.5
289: 190.1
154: 218.4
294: 192.8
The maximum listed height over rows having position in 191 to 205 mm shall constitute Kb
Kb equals 247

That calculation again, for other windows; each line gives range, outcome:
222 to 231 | 168.5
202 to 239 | 216.7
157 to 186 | 222.2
